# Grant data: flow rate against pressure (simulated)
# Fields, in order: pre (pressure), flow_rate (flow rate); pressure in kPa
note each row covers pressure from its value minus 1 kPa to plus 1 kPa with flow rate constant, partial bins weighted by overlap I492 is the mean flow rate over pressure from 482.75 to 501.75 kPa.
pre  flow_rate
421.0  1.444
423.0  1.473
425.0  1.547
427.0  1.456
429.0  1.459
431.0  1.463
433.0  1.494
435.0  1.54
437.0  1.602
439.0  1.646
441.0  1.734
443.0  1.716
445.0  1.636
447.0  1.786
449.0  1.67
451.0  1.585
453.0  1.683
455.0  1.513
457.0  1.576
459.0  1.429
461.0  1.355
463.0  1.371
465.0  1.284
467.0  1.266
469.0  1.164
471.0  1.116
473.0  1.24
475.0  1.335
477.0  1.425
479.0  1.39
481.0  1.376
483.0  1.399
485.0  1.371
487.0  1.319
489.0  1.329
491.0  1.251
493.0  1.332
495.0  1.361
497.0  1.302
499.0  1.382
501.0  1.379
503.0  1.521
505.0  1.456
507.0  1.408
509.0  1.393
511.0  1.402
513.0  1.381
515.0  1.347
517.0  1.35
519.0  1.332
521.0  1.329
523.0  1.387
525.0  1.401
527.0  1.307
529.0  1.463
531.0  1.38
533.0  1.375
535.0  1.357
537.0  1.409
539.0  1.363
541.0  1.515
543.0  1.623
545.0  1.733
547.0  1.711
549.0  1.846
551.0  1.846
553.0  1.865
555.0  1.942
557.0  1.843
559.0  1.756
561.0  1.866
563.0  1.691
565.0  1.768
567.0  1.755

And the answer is 1.34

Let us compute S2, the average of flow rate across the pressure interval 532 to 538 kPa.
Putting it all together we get 1.38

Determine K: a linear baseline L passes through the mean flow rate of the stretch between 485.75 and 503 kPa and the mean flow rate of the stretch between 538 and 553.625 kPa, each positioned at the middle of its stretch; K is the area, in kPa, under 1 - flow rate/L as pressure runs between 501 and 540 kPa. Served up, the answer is 3.2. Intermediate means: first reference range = 1.34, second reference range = 1.68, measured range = 1.39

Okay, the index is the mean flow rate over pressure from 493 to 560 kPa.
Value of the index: 1.5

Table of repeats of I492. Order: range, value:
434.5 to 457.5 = 1.64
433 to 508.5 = 1.44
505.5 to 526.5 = 1.37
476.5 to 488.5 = 1.38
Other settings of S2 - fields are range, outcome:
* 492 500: 1.34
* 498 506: 1.43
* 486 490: 1.32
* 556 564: 1.79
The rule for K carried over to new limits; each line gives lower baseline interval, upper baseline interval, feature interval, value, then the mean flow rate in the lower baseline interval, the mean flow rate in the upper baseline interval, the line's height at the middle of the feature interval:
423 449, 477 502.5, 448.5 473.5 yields 1.4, 1.59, 1.36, 1.48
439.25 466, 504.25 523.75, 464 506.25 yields 3.8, 1.57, 1.38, 1.47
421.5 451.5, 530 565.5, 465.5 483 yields 3.4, 1.58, 1.66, 1.61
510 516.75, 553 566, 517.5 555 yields 1.8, 1.37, 1.82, 1.59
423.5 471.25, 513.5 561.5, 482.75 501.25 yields 2.3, 1.51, 1.55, 1.53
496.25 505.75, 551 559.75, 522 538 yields 2.5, 1.41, 1.85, 1.65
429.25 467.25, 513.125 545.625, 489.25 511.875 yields 1.3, 1.55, 1.41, 1.46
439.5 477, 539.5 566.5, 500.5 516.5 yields 2.1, 1.47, 1.76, 1.63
